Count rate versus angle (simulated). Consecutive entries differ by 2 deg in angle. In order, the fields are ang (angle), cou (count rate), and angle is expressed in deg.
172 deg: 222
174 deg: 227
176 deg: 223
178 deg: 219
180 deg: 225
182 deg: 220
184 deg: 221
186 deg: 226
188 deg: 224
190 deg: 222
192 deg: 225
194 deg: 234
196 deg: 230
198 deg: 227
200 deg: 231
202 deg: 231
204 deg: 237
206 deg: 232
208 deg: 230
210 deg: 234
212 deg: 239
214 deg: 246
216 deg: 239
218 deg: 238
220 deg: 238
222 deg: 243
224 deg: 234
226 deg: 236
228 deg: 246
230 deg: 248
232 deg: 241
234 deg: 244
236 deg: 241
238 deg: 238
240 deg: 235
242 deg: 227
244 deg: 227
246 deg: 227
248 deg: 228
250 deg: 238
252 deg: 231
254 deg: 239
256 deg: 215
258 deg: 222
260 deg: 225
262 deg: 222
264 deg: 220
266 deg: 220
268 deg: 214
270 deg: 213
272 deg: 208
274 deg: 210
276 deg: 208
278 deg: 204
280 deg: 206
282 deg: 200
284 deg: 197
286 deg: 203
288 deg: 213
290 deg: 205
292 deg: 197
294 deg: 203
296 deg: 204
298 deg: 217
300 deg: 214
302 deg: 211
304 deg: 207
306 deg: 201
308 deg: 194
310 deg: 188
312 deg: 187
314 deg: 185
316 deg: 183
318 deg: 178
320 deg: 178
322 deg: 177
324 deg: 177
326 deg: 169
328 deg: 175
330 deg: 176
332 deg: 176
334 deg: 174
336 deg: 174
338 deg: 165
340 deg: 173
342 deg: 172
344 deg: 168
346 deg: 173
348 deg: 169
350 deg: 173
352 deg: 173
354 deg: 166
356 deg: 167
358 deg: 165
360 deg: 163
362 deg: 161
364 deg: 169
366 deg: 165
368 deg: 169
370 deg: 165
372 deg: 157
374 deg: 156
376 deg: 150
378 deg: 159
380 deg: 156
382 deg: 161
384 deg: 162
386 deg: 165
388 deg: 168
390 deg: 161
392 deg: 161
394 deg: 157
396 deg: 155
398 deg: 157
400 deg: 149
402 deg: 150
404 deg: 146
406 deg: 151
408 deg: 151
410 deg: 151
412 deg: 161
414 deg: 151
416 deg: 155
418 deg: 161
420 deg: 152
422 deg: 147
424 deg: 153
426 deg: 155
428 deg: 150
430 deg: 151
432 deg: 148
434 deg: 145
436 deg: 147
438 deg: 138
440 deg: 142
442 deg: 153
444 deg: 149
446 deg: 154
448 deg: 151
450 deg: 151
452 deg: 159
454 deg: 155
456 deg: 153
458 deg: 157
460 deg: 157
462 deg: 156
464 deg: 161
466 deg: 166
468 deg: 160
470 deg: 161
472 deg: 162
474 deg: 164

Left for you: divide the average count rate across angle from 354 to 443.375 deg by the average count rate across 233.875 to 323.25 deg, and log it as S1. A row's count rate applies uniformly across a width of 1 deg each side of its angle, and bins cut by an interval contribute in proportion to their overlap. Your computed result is 0.74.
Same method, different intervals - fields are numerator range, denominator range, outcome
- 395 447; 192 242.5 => 0.64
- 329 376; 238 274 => 0.75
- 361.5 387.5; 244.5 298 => 0.75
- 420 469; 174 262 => 0.66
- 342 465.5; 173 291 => 0.70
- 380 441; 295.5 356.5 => 0.84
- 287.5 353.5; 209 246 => 0.78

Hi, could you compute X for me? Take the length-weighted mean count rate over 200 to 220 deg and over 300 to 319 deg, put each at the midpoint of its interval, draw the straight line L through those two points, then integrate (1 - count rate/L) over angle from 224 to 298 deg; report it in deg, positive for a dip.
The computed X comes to -2.3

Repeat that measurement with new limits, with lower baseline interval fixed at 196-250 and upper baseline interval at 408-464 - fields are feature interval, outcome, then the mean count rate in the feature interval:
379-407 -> 2.0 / 157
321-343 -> 2.2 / 173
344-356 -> 1.0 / 170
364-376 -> 1.1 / 162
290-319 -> 0.8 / 198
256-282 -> 0.5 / 214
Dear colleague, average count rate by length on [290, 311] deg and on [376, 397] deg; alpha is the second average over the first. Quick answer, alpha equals 0.8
